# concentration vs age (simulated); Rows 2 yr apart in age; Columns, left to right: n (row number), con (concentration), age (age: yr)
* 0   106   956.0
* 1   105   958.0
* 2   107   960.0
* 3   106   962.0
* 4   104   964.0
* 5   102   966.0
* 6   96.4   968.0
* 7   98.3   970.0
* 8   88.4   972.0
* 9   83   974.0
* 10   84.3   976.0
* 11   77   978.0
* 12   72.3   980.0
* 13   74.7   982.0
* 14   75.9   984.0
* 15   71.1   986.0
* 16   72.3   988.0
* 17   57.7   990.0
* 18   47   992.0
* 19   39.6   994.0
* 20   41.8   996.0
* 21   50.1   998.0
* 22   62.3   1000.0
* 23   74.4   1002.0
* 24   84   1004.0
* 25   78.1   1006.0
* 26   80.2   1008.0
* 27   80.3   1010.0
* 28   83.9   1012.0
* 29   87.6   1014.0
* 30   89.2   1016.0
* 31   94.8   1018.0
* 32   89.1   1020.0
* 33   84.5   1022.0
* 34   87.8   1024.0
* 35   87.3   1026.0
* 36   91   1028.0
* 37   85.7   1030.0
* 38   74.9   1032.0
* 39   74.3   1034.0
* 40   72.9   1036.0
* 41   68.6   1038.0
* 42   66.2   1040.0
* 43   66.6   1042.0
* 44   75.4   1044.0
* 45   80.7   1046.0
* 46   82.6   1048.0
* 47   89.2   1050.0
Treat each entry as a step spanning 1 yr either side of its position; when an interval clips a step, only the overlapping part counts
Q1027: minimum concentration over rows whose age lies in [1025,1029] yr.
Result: 87.3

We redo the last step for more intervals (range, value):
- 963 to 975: 83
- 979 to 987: 71.1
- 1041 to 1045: 66.6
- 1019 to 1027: 84.5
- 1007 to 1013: 80.2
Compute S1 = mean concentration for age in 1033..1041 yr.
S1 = 70.5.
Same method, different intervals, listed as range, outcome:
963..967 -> 103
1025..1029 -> 89.2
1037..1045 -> 69.2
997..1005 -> 67.7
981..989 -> 73.5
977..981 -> 74.7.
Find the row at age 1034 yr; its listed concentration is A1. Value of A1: 74.3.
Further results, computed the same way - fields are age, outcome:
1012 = 83.9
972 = 88.4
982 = 74.7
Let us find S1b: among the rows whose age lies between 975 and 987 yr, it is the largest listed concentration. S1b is 84.3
